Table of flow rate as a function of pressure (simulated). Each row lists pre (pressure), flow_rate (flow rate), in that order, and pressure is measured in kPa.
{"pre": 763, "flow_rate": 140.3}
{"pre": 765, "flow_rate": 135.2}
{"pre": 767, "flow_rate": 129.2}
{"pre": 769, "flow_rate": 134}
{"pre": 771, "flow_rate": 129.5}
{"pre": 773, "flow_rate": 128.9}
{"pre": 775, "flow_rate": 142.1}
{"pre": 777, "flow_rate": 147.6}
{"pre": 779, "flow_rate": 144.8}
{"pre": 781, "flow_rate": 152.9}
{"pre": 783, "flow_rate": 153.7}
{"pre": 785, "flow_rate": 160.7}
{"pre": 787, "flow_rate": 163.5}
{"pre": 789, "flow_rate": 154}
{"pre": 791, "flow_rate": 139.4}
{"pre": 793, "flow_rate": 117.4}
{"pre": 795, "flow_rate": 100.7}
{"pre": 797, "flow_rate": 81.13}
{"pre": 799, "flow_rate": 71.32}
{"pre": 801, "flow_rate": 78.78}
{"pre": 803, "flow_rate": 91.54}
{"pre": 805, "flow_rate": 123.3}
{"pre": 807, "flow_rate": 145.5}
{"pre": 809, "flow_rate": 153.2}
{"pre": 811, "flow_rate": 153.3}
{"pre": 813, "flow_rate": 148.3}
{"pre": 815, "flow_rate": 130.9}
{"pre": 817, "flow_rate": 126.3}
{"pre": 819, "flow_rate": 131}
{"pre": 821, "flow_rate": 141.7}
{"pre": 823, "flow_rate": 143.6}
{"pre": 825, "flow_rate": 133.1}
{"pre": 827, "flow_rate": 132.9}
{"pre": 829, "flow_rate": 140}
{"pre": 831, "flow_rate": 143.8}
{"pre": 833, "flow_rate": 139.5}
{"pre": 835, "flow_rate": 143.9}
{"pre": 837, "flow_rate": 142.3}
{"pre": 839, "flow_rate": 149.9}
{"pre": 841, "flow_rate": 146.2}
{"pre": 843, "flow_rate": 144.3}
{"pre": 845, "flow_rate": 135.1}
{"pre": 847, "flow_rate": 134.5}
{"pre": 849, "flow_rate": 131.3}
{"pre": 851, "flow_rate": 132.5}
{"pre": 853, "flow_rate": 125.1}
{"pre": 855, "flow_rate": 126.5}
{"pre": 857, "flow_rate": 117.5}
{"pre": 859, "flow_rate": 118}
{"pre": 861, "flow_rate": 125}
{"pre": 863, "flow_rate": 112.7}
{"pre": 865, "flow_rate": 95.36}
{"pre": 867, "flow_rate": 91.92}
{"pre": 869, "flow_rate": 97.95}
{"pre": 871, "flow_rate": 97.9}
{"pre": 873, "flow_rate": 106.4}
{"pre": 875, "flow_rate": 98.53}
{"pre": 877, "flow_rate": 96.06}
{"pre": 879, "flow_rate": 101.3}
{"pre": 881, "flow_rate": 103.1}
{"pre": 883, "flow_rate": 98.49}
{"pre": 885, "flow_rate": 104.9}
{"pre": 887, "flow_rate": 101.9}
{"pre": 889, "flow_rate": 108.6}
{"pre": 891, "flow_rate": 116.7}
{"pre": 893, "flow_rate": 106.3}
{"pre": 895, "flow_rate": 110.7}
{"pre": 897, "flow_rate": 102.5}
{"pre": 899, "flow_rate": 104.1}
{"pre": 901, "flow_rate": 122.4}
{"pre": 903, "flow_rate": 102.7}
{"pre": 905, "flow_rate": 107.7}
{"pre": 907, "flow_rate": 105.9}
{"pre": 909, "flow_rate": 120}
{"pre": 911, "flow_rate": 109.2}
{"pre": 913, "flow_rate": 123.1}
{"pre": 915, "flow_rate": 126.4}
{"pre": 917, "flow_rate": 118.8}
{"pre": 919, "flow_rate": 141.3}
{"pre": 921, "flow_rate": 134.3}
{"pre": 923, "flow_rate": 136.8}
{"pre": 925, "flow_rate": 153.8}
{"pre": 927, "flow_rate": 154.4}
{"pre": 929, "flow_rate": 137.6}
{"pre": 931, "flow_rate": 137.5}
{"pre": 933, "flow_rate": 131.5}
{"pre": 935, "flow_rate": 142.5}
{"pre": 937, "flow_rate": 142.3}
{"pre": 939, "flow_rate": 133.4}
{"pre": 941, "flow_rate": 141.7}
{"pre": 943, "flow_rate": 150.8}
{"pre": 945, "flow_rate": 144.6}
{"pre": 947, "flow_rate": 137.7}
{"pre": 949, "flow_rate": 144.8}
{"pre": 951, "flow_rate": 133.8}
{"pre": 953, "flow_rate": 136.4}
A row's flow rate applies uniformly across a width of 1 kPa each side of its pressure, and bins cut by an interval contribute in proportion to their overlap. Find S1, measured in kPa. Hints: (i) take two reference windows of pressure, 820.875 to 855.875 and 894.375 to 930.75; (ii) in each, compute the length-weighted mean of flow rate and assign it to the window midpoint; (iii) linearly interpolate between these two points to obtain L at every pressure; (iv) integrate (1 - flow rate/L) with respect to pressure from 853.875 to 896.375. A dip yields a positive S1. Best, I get 7.9 kPa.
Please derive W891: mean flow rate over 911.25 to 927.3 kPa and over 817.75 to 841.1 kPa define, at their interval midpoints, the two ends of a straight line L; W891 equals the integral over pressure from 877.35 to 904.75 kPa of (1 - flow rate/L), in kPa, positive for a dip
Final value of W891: 6.0 kPa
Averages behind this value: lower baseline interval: 140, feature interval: 106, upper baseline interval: 134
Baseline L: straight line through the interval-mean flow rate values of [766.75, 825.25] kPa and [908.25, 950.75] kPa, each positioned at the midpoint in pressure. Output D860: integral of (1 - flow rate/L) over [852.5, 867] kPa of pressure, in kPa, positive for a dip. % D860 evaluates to 2.03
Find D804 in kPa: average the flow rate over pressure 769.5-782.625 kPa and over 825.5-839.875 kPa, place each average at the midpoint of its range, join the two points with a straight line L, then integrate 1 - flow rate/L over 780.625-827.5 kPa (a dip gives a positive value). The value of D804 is 3.76 kPa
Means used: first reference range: 141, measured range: 130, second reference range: 141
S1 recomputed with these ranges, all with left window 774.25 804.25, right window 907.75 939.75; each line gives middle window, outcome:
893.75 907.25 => 2.5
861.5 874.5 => 2.9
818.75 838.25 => -1.7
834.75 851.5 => -1.4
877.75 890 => 2.7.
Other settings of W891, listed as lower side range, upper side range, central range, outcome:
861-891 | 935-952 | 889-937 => 0.1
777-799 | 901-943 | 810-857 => -1.6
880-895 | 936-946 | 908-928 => -0.7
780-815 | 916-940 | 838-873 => 2.9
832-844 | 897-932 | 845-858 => 1.2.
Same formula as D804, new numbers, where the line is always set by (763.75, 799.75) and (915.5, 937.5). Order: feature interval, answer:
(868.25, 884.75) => 4.41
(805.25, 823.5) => -0.87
